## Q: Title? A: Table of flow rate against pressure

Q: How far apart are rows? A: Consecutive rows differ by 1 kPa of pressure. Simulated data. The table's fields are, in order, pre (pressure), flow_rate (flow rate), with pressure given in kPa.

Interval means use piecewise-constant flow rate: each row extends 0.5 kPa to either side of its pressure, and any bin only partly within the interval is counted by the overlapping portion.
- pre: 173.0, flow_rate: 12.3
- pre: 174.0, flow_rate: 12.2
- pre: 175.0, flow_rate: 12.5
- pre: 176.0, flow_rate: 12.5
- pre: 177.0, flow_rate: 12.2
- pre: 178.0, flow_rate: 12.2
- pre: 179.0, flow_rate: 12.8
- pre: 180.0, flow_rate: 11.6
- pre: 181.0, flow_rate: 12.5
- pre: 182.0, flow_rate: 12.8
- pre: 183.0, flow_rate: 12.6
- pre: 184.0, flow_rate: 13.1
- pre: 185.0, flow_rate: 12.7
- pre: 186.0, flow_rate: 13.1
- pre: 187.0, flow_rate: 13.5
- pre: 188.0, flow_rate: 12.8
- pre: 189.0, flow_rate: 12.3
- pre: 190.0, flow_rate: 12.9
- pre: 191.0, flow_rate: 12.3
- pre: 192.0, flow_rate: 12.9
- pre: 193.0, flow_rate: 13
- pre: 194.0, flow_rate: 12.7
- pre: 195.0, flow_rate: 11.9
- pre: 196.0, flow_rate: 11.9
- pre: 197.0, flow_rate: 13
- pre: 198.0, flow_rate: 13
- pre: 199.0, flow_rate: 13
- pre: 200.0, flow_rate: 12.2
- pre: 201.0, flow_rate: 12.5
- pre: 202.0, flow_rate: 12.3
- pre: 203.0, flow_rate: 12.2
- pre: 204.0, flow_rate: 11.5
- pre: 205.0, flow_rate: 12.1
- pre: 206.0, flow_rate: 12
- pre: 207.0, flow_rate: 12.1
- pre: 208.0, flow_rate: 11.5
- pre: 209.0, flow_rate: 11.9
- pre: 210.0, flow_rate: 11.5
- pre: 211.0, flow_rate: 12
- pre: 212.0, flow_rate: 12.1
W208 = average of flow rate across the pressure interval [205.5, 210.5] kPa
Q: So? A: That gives 11.8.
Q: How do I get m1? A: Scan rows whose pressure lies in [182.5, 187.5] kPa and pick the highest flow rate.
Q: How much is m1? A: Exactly 13.5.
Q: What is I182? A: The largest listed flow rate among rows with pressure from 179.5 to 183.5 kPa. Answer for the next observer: 12.8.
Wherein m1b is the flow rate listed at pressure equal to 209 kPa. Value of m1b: 11.9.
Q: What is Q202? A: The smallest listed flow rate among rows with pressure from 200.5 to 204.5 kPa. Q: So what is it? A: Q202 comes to 11.5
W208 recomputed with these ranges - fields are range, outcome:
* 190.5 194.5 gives 12.7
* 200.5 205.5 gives 12.1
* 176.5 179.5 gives 12.4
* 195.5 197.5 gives 12.4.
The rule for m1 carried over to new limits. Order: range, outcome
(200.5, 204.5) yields 12.5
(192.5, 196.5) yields 13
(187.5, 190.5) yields 12.9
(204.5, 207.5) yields 12.1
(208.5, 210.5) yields 11.9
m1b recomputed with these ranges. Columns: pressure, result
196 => 11.9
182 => 12.8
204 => 11.5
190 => 12.9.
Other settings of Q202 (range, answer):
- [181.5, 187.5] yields 12.6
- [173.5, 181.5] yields 11.6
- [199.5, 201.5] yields 12.2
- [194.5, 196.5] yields 11.9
